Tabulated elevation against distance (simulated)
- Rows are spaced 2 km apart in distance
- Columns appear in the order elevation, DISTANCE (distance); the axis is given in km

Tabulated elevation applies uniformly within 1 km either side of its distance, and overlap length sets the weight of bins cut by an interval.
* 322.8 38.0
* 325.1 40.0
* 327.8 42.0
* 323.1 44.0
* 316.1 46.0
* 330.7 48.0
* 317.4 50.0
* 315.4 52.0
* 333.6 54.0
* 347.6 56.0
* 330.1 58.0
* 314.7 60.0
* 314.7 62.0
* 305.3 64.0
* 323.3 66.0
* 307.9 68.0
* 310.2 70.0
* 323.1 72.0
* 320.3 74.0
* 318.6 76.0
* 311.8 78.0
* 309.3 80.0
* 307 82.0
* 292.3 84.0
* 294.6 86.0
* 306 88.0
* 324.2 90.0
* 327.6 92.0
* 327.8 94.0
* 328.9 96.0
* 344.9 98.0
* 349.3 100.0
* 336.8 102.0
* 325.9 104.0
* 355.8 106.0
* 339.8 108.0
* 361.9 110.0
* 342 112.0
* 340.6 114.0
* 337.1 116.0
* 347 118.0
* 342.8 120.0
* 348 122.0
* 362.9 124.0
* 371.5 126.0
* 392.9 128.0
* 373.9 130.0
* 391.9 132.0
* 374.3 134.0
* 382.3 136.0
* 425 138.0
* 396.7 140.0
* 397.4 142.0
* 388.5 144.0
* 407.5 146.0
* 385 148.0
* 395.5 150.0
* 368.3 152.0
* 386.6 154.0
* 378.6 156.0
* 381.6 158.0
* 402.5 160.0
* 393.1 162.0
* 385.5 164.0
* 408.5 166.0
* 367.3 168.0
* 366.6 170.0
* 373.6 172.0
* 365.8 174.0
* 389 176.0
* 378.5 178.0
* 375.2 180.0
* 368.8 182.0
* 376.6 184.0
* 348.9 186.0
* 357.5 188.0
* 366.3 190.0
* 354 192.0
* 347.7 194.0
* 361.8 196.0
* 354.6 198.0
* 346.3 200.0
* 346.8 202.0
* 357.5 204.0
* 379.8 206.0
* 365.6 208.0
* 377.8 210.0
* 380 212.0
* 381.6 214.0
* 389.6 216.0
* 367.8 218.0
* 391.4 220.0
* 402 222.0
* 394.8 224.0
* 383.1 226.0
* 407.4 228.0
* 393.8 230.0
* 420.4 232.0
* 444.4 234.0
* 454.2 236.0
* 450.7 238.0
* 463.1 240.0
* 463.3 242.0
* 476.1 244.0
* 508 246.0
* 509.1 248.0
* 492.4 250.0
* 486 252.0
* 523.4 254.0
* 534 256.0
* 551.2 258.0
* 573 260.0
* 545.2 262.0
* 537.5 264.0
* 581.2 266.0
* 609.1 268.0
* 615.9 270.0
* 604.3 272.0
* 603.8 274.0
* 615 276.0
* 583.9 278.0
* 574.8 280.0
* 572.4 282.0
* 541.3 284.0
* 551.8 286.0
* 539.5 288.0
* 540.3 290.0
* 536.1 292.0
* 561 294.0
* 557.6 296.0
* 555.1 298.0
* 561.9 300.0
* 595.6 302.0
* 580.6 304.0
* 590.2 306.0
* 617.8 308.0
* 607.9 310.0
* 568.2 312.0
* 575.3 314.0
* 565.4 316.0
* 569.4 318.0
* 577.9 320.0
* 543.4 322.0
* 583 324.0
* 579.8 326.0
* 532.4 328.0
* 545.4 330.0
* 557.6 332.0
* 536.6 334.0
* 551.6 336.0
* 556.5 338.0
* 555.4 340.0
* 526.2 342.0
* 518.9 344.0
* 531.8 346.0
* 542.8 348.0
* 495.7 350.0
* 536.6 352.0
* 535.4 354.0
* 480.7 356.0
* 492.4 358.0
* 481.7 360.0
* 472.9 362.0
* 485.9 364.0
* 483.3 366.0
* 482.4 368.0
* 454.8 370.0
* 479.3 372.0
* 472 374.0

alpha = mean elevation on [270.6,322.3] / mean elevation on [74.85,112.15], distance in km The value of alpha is 1.8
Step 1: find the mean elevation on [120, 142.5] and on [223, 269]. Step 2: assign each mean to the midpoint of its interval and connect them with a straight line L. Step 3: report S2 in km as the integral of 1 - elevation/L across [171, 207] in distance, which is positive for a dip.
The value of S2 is 5.83 km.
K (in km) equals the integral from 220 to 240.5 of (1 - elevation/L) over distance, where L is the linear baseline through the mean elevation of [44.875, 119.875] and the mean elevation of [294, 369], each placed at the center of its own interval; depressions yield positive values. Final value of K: 1.65 km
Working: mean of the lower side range 326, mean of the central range 419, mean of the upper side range 544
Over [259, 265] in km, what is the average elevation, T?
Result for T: 552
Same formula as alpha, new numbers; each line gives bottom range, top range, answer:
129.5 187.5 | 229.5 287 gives 1.38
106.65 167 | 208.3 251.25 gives 1.13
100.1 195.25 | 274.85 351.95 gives 1.51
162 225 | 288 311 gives 1.54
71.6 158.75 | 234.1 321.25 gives 1.56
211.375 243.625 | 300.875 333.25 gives 1.39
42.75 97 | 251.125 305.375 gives 1.78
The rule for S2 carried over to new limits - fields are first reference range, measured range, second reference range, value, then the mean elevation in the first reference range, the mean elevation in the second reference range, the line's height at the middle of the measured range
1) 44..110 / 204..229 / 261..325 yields 5.21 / 323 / 574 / 485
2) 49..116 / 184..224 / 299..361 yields 6.23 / 325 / 551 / 436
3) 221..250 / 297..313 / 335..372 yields -3.41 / 443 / 509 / 482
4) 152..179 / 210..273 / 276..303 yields 2.68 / 382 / 561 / 492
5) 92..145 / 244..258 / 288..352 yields -0.55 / 360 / 558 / 490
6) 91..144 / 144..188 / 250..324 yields 3.90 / 359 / 567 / 419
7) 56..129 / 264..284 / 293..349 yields -2.93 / 331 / 562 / 515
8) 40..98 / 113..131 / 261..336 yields 0.94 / 319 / 570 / 377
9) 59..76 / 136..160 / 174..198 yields -2.94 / 315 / 365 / 349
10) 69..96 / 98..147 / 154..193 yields -3.50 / 314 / 376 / 341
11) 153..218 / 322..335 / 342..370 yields -1.99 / 372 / 502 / 481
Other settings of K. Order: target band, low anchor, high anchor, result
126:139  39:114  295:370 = -0.58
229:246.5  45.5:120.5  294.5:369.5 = 0.39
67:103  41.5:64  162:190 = 1.94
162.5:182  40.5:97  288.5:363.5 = 1.52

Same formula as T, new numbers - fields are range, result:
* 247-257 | 509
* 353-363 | 493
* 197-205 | 351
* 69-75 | 318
